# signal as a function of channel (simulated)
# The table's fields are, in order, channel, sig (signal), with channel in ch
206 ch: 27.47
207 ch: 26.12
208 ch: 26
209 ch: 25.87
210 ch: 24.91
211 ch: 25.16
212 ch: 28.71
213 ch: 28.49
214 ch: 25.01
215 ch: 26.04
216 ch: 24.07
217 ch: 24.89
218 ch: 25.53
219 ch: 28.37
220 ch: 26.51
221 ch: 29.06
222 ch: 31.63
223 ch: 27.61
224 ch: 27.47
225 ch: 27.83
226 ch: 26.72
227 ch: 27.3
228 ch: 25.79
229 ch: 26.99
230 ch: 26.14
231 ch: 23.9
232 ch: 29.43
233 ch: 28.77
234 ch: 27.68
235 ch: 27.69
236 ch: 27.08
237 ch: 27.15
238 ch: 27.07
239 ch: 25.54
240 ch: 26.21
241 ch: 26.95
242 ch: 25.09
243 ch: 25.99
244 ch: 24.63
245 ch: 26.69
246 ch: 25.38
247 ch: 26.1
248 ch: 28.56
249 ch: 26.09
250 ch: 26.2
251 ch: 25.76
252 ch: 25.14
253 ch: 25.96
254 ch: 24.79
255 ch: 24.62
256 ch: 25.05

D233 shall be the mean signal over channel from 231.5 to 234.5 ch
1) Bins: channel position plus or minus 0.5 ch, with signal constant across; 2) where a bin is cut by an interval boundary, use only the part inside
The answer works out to 28.6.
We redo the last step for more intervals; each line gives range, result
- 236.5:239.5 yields 26.6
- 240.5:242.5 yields 26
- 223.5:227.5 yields 27.3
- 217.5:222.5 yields 28.2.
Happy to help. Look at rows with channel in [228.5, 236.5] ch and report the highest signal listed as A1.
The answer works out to 29.43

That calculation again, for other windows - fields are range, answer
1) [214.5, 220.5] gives 28.37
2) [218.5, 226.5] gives 31.63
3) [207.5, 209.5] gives 26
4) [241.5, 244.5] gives 25.99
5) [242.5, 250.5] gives 28.56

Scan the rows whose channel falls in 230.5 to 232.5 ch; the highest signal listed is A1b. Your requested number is 29.43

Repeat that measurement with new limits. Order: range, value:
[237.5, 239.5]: 27.07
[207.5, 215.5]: 28.71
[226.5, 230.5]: 27.3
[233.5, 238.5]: 27.69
